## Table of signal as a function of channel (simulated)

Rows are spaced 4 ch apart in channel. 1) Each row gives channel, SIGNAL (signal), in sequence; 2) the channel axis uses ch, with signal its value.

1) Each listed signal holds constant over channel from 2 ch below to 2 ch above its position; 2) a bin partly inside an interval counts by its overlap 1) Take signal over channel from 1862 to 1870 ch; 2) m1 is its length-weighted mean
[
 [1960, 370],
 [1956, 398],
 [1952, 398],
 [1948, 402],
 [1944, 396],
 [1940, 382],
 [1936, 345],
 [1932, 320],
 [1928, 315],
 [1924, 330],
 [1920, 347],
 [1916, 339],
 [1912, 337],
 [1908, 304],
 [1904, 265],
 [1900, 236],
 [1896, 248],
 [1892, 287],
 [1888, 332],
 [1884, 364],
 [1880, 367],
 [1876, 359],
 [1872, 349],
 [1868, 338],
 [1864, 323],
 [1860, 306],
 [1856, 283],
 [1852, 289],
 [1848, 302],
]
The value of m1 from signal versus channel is 330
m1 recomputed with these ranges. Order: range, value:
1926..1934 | 318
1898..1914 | 286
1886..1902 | 276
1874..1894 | 342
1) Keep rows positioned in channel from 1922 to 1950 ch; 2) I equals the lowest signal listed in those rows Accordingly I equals 315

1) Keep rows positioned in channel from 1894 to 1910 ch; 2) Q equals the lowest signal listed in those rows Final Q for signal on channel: 236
